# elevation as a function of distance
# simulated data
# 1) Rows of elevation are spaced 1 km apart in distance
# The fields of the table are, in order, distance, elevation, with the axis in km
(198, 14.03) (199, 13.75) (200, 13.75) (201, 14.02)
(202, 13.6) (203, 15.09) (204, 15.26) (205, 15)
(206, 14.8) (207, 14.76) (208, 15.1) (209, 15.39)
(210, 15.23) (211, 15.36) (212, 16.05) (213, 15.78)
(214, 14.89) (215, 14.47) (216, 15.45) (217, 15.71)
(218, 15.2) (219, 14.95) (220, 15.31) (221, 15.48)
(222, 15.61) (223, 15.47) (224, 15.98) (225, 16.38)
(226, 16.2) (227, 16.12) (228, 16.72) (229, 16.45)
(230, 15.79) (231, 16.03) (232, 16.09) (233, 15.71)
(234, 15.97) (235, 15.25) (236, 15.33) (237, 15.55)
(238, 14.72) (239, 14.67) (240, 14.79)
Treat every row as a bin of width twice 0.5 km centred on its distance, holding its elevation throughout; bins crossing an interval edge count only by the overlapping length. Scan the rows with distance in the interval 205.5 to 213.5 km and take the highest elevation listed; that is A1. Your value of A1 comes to 16.05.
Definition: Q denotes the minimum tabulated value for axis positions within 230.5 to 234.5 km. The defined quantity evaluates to 15.71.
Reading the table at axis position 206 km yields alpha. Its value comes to 14.8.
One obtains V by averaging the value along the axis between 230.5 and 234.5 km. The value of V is 15.9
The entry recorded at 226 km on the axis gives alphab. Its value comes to 16.2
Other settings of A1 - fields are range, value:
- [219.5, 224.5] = 15.98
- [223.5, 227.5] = 16.38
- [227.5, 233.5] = 16.72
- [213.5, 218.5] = 15.71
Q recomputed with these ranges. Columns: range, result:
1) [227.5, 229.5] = 16.45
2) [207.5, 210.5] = 15.1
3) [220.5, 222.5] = 15.48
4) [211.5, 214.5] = 14.89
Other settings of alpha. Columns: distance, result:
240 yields 14.79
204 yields 15.26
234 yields 15.97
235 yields 15.25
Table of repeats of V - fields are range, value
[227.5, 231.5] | 16.2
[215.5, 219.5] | 15.3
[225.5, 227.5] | 16.2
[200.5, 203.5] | 14.2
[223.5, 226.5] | 16.2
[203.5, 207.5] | 15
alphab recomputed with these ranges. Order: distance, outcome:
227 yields 16.12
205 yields 15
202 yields 13.6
